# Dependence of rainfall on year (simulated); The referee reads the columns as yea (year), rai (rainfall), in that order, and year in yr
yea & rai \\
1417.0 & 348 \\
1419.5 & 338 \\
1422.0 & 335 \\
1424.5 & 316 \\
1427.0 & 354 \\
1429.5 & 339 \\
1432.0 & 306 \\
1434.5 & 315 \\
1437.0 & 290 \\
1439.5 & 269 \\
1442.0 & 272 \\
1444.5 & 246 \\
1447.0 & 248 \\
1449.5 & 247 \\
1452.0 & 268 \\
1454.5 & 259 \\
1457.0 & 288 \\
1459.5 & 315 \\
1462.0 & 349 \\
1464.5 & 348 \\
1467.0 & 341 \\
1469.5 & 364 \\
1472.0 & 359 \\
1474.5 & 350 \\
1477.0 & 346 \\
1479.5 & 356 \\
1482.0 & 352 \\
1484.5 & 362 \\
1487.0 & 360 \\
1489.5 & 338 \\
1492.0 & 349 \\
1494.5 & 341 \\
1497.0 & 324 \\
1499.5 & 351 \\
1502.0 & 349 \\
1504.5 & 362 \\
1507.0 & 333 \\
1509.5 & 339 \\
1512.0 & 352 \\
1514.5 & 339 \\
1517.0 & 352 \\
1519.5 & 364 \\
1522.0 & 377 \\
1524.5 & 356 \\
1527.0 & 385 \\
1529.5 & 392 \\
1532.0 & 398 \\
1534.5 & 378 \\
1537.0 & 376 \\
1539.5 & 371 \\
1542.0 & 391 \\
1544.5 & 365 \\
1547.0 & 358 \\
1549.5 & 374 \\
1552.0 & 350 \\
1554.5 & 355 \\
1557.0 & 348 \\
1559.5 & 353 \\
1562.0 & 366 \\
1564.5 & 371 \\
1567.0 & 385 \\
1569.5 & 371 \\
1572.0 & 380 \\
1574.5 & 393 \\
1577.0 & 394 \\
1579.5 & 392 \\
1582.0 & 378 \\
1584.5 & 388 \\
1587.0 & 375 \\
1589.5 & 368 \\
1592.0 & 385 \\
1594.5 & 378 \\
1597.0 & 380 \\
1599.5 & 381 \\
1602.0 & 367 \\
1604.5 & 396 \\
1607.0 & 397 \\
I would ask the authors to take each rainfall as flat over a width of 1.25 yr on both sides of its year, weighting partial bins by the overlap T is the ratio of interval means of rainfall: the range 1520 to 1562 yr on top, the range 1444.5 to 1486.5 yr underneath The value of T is 1.16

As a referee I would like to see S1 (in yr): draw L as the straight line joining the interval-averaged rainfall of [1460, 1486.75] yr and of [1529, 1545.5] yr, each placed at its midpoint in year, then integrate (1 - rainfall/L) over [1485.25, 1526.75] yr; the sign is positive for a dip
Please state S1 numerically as 1.90 yr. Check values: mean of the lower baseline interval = 352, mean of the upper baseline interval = 381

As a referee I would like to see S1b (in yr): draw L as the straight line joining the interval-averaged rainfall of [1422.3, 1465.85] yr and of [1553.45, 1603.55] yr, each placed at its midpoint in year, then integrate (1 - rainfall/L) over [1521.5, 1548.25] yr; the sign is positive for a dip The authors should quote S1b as -2.1 yr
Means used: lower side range 297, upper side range 376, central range 377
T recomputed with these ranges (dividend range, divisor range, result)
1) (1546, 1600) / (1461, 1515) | 1.07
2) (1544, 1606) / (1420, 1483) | 1.19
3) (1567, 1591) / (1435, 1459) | 1.42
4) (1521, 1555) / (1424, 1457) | 1.31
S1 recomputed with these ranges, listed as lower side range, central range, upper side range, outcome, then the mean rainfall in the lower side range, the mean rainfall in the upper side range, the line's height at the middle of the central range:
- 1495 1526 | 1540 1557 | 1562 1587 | 0.2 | 350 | 382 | 369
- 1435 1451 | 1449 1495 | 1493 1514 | -4.5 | 265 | 344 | 303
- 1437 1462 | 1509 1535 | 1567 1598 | -2.7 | 273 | 382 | 332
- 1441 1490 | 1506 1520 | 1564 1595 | 0.0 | 318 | 382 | 345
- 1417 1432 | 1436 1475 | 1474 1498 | 4.8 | 335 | 348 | 341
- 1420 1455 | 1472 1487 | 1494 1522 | -1.3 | 292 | 348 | 325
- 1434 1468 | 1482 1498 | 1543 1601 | -1.6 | 289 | 373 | 316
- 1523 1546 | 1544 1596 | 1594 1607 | 1.1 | 379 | 382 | 381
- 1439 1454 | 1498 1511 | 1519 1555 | -0.6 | 258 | 373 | 332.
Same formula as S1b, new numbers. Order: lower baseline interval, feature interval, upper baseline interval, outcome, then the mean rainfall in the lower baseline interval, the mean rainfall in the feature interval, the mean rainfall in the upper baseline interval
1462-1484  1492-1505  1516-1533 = 0.67 yr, 352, 345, 375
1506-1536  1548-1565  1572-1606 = 0.67 yr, 364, 359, 383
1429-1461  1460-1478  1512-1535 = -2.43 yr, 281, 350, 370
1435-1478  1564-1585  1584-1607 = -0.86 yr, 303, 384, 380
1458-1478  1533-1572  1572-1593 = 0.60 yr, 346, 368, 384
